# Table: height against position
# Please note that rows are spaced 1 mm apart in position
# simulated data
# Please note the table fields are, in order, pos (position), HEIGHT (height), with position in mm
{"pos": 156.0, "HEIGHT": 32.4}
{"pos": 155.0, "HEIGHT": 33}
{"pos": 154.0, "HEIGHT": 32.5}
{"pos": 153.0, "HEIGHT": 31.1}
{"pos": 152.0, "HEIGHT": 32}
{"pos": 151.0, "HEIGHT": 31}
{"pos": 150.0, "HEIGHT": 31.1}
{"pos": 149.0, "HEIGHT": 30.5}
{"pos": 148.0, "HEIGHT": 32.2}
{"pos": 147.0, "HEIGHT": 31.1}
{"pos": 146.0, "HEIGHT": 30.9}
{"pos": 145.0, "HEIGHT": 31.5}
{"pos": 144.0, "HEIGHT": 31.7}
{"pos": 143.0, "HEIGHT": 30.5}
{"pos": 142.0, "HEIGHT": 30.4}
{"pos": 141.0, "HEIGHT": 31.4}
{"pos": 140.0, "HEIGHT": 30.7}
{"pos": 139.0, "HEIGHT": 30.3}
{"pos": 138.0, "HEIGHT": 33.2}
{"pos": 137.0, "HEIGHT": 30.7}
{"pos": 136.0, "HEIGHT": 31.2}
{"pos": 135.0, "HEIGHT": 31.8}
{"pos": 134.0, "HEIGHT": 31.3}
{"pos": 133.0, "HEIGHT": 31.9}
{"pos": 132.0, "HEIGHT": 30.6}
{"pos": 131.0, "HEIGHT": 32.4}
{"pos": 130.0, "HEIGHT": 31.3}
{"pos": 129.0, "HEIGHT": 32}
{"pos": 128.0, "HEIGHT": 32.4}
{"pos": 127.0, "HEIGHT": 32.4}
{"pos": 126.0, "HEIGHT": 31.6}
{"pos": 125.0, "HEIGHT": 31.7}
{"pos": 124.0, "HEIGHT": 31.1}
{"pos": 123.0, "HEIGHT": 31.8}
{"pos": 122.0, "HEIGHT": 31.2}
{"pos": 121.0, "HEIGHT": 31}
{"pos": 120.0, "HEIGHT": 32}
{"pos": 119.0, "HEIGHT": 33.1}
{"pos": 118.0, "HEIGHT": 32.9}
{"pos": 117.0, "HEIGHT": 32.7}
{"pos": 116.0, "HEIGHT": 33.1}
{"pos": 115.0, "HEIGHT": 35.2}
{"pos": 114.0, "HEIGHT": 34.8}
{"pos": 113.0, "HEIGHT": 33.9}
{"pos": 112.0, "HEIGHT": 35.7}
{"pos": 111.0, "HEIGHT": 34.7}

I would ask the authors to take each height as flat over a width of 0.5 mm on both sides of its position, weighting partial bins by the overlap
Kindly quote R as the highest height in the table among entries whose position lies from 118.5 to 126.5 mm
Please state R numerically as 33.1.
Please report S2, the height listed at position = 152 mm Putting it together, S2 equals 32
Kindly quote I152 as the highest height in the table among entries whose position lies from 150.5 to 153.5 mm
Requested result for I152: 32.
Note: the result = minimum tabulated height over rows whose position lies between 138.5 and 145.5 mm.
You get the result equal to 30.3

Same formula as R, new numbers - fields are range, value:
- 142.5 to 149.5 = 32.2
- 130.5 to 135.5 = 32.4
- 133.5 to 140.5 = 33.2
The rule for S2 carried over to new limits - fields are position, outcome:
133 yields 31.9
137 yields 30.7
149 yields 30.5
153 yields 31.1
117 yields 32.7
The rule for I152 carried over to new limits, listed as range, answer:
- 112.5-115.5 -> 35.2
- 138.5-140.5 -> 30.7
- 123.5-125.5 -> 31.7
